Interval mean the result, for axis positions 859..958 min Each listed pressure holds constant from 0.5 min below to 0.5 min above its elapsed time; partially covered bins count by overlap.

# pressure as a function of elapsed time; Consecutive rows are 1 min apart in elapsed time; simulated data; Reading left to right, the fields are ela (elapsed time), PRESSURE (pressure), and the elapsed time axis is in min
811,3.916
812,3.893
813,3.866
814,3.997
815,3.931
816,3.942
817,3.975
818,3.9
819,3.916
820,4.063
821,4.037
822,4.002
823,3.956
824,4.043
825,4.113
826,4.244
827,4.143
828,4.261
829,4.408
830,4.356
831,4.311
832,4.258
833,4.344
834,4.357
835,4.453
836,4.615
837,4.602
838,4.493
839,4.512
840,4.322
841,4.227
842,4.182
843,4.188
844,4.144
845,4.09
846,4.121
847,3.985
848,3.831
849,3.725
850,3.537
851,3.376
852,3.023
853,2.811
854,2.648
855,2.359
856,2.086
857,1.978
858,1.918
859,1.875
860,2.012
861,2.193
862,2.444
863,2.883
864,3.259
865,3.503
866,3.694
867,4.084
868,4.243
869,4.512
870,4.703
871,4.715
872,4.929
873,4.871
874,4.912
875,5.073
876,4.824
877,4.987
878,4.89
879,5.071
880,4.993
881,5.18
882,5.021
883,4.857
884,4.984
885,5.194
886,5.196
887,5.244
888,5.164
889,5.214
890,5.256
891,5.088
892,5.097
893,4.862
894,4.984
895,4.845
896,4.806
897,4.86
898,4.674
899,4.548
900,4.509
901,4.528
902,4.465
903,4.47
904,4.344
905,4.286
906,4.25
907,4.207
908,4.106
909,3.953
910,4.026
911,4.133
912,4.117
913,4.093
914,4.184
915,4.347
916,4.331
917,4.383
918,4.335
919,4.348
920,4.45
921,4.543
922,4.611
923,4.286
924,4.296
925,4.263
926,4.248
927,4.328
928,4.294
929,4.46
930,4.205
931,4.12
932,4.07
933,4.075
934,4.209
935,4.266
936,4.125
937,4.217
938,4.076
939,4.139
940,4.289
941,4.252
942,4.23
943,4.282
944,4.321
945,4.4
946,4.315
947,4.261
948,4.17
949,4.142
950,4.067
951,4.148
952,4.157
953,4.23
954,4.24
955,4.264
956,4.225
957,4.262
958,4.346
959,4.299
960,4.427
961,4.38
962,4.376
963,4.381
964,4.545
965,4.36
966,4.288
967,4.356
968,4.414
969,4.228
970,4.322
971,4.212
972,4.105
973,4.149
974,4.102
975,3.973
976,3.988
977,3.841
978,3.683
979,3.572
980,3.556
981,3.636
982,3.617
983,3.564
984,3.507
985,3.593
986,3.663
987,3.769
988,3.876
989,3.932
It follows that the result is 4.36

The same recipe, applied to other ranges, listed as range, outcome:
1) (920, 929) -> 4.37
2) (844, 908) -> 4.16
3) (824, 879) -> 3.88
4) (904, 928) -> 4.27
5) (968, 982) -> 3.96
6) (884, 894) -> 5.13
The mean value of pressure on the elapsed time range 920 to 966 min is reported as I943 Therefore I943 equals 4.27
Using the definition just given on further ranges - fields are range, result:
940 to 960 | 4.25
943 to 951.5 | 4.23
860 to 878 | 4.07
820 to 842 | 4.28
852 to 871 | 3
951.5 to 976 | 4.27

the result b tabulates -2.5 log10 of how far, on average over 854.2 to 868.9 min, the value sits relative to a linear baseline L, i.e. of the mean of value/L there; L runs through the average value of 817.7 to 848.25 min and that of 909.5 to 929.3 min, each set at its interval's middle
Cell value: 0.45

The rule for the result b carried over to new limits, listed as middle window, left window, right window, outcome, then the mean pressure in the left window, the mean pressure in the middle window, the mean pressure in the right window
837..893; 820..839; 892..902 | 0.114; 4.28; 4.08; 4.74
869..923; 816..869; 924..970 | -0.174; 3.7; 4.68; 4.26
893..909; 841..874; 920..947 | -0.153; 3.47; 4.52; 4.27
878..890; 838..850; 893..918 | -0.185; 4.11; 5.1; 4.4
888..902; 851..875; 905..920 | -0.241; 3.33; 4.86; 4.21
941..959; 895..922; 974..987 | -0.068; 4.37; 4.24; 3.7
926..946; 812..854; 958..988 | -0.051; 4.05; 4.23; 4.03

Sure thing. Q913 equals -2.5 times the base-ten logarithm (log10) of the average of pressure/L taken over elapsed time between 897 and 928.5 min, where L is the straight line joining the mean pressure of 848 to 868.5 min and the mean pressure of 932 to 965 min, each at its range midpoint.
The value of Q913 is -0.167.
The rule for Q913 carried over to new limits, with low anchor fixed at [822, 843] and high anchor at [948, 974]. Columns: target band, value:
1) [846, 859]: 0.41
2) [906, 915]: 0.04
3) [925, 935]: 0.01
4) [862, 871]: 0.12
